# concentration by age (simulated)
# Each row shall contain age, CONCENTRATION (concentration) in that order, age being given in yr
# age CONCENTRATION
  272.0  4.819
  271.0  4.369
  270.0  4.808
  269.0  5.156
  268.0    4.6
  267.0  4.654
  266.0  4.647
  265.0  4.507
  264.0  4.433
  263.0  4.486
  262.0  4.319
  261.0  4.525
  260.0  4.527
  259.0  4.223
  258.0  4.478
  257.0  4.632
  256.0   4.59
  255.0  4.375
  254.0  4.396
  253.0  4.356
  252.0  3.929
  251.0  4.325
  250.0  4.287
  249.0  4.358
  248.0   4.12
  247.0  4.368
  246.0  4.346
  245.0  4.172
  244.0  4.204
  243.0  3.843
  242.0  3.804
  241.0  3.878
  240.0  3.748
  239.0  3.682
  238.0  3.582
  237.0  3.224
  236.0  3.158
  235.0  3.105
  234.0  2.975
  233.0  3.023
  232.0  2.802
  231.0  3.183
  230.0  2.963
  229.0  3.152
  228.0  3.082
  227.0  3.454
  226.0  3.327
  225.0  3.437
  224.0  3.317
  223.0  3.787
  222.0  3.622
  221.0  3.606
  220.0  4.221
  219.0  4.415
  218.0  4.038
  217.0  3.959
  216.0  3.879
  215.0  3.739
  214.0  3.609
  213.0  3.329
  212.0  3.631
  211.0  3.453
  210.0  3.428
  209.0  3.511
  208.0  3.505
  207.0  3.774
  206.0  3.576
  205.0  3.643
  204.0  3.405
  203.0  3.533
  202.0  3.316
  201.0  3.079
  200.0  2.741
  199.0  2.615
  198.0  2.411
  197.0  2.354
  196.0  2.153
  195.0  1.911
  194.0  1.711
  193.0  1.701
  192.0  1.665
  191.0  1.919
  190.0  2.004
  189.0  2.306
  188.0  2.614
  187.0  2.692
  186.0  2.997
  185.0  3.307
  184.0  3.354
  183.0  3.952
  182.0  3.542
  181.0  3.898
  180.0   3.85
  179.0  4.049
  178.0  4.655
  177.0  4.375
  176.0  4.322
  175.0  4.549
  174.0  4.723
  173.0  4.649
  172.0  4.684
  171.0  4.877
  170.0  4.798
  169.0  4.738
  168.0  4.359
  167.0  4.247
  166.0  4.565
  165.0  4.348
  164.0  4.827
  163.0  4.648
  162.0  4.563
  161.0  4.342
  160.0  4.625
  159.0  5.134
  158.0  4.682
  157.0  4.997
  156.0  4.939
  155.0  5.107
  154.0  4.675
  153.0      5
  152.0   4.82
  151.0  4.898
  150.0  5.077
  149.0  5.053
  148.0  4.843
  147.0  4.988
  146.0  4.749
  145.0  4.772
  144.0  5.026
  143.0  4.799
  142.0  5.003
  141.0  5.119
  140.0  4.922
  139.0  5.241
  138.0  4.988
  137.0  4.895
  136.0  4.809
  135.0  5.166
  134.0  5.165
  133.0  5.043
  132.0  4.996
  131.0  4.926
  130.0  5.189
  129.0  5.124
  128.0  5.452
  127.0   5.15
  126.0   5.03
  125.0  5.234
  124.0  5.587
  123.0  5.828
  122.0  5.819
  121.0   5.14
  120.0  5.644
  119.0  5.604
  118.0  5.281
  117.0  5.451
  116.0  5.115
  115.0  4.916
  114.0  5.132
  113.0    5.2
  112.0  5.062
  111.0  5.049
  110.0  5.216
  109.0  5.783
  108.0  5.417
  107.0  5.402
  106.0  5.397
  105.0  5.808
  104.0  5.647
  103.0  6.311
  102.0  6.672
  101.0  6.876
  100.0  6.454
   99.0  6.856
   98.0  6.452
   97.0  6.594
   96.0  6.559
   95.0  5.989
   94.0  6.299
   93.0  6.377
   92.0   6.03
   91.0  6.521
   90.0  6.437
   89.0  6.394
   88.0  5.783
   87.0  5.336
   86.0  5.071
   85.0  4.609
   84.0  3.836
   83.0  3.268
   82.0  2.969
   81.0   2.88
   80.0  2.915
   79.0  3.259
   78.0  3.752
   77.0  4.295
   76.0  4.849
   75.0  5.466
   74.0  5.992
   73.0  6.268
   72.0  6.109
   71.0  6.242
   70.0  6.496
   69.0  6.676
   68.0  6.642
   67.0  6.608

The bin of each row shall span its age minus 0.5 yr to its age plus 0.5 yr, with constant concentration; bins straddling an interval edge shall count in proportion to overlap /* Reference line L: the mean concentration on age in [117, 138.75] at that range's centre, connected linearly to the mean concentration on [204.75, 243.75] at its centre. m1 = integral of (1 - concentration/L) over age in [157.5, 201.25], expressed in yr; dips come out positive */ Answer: 7.5 yr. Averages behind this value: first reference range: 5.25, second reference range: 3.53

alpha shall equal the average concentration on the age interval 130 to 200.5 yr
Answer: 4.16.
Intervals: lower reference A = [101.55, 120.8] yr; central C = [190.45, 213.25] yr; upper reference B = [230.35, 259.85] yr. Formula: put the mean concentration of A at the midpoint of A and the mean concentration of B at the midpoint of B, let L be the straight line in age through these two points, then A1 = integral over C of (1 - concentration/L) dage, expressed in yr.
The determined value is 7.9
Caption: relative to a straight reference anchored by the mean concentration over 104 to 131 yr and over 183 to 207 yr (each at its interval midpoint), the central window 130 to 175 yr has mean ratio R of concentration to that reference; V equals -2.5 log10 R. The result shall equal -0.17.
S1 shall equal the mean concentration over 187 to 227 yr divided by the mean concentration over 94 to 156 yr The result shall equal 0.58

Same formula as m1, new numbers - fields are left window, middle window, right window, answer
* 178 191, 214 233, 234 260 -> 0.9 yr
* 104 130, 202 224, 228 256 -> 2.4 yr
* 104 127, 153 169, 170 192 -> -1.9 yr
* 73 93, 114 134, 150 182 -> -2.5 yr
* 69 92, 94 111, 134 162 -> -3.7 yr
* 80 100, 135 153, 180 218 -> -2.9 yr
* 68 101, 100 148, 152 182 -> -2.6 yr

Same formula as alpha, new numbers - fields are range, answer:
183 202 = 2.48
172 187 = 3.99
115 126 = 5.43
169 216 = 3.37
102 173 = 5.07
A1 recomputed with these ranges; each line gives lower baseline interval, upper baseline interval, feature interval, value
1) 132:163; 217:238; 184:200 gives 6.84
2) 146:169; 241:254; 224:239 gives 3.79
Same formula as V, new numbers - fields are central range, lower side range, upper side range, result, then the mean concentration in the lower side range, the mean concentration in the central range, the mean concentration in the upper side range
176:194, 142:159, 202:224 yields 0.34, 4.91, 3.11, 3.68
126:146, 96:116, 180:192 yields -0.07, 5.8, 5.03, 2.95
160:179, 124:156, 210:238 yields -0.02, 5.02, 4.56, 3.46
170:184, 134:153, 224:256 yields 0.06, 4.96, 4.3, 3.71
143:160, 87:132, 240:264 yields 0.08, 5.72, 4.91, 4.28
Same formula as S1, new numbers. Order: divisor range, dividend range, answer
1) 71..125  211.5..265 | 0.71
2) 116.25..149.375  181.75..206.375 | 0.53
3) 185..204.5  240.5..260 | 1.70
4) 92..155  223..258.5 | 0.70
